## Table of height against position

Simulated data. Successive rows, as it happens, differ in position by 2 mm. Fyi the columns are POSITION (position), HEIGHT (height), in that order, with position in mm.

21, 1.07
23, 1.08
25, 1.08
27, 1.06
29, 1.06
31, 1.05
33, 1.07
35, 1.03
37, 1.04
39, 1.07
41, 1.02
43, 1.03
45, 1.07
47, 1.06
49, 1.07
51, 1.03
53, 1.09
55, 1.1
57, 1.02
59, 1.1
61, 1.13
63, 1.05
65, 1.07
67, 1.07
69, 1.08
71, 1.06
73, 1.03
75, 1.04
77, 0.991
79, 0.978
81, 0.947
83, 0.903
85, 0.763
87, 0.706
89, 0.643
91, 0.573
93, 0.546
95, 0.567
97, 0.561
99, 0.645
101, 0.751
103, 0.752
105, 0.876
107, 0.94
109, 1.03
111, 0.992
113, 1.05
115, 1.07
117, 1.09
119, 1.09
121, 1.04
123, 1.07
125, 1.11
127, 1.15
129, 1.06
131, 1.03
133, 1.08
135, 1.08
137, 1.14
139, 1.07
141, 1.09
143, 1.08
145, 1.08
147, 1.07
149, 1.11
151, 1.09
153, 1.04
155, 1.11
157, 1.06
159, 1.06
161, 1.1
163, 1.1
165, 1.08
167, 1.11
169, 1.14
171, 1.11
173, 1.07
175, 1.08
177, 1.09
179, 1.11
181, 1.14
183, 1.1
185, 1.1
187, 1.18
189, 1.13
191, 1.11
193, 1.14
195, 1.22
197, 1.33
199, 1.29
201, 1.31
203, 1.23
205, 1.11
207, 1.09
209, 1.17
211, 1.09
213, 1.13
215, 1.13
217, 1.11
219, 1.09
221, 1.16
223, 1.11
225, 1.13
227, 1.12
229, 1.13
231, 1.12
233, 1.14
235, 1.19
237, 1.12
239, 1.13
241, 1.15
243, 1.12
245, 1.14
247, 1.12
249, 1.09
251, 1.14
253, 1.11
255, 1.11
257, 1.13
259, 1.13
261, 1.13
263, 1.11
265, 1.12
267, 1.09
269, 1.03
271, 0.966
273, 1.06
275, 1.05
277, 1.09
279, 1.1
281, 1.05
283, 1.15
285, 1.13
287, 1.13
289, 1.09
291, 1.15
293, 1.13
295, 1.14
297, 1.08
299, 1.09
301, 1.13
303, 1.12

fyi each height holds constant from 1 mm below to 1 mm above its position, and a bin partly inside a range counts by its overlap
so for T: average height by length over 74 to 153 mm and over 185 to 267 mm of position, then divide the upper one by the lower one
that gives 1.21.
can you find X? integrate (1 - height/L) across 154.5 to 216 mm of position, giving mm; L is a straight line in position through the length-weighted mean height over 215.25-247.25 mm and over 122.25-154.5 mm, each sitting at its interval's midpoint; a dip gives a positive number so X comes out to -1.6 mm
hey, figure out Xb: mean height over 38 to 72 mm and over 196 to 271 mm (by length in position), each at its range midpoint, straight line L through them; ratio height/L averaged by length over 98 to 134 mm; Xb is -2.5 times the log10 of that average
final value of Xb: 0.10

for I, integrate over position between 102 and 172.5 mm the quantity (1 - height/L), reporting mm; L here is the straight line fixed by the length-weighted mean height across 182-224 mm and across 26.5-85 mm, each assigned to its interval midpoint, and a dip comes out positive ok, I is 2.86 mm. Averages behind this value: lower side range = 1.04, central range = 1.06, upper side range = 1.16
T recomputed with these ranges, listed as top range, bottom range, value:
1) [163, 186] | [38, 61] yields 1.04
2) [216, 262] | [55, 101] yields 1.27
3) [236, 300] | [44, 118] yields 1.19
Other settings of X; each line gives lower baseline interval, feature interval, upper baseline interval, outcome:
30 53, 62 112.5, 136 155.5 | 9.6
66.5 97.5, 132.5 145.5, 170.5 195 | -1.2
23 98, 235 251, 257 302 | -0.8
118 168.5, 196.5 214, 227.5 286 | -1.5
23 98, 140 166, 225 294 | -1.2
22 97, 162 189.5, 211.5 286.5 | -1.3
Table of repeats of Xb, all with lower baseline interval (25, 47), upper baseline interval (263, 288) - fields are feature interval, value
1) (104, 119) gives 0.05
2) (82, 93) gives 0.45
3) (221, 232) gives -0.05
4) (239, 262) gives -0.05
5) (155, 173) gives -0.03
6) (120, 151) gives -0.02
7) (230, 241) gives -0.06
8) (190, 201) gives -0.15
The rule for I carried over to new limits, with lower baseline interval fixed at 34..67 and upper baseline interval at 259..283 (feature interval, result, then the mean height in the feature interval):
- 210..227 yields -0.7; 1.12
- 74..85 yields 1.1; 0.953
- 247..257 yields -0.4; 1.11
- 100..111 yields 1.9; 0.881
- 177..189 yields -0.6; 1.12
